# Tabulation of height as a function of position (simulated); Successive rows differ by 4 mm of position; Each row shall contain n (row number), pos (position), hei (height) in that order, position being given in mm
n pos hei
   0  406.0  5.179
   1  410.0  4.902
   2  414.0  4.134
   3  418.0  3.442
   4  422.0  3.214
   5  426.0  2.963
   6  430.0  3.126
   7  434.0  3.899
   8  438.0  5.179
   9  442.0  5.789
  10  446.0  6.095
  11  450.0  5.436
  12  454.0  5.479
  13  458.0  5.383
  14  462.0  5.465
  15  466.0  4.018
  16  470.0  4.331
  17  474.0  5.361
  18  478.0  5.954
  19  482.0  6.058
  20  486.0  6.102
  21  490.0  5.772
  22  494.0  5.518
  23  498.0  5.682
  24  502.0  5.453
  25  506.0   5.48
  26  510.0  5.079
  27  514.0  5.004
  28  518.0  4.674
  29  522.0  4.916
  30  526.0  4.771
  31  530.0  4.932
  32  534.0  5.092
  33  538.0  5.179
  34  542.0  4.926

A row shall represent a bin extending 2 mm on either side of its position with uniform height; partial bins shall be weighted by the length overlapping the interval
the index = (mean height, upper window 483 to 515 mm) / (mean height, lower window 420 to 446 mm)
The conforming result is 1.3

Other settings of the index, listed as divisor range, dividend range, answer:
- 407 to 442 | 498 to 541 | 1.27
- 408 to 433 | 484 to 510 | 1.54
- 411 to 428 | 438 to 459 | 1.59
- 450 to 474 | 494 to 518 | 1.06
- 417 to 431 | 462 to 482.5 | 1.61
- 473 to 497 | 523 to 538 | 0.85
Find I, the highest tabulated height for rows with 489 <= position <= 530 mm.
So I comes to 5.772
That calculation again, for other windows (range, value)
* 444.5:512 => 6.102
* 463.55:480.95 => 5.954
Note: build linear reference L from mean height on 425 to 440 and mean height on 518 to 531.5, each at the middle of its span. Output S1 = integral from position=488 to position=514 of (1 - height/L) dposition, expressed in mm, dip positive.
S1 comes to -4.98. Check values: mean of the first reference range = 3.85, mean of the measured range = 5.46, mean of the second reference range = 4.84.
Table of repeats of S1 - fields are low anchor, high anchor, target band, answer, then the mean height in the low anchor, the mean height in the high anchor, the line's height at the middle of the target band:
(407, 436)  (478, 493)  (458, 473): 1.4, 3.72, 5.94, 5.25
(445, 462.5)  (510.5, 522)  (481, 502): -2.6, 5.55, 4.88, 5.15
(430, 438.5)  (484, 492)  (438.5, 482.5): -3.8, 4.09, 5.94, 4.99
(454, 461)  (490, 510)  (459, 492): 0.5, 5.42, 5.51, 5.46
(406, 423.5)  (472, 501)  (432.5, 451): -2.3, 4.09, 5.77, 4.72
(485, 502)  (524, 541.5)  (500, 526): 1.4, 5.71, 4.99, 5.35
